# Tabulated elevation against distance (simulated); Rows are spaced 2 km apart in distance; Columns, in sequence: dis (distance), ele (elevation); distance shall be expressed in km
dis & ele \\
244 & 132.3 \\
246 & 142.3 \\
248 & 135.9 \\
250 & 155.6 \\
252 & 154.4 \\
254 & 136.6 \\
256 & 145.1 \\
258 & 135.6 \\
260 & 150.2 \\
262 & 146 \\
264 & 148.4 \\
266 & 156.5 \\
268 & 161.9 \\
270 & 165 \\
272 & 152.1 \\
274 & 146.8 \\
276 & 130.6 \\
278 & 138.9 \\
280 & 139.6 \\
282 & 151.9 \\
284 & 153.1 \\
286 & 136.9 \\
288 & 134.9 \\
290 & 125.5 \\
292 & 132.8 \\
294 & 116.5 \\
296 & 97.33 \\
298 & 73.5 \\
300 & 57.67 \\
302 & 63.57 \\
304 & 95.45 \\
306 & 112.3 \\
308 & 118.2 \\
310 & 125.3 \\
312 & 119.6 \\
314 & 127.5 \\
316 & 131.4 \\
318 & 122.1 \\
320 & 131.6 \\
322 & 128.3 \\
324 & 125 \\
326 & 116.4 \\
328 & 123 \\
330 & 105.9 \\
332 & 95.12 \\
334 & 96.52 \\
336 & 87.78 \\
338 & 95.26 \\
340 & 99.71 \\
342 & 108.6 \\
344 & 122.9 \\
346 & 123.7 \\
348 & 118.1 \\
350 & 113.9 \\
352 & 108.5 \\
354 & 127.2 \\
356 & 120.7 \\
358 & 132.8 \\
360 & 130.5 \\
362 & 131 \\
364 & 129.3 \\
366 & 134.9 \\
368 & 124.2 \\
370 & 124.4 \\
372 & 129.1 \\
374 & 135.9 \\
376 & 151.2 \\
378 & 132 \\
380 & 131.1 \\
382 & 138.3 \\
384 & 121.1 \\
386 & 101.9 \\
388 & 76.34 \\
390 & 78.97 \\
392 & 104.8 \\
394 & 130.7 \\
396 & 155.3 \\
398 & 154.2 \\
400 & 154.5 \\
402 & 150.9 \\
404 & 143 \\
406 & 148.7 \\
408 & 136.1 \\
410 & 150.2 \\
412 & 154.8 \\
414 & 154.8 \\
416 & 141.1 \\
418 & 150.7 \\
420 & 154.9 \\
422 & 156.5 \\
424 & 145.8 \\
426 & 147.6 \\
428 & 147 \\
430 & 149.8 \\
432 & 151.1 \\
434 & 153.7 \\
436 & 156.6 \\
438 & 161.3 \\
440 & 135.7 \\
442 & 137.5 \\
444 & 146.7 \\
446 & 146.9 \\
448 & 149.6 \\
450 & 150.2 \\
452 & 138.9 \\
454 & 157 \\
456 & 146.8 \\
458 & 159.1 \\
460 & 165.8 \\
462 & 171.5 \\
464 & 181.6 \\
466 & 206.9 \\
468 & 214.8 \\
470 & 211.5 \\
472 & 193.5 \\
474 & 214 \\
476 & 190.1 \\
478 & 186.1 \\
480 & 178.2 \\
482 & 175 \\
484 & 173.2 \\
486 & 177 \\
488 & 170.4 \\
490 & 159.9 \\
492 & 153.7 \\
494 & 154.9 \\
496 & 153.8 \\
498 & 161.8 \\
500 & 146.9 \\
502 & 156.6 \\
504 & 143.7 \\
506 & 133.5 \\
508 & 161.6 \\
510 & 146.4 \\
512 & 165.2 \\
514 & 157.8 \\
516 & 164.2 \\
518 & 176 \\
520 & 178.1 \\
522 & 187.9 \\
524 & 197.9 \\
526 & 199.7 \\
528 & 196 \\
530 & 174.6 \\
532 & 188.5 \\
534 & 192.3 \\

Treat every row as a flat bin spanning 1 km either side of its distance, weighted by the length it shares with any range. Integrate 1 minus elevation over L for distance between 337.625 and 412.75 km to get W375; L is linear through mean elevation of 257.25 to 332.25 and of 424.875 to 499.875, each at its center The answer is 9.4 km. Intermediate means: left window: 126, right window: 165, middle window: 127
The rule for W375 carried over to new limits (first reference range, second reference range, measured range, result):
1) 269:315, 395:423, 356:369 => 0.9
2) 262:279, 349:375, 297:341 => 9.7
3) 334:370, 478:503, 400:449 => -2.4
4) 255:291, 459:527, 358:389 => 6.3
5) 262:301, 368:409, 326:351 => 4.5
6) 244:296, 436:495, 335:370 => 8.1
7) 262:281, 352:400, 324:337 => 2.9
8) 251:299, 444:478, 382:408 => 5.5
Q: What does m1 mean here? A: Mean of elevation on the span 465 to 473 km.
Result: 207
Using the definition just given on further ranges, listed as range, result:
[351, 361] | 124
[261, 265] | 147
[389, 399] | 125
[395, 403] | 154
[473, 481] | 192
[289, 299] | 109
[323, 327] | 121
